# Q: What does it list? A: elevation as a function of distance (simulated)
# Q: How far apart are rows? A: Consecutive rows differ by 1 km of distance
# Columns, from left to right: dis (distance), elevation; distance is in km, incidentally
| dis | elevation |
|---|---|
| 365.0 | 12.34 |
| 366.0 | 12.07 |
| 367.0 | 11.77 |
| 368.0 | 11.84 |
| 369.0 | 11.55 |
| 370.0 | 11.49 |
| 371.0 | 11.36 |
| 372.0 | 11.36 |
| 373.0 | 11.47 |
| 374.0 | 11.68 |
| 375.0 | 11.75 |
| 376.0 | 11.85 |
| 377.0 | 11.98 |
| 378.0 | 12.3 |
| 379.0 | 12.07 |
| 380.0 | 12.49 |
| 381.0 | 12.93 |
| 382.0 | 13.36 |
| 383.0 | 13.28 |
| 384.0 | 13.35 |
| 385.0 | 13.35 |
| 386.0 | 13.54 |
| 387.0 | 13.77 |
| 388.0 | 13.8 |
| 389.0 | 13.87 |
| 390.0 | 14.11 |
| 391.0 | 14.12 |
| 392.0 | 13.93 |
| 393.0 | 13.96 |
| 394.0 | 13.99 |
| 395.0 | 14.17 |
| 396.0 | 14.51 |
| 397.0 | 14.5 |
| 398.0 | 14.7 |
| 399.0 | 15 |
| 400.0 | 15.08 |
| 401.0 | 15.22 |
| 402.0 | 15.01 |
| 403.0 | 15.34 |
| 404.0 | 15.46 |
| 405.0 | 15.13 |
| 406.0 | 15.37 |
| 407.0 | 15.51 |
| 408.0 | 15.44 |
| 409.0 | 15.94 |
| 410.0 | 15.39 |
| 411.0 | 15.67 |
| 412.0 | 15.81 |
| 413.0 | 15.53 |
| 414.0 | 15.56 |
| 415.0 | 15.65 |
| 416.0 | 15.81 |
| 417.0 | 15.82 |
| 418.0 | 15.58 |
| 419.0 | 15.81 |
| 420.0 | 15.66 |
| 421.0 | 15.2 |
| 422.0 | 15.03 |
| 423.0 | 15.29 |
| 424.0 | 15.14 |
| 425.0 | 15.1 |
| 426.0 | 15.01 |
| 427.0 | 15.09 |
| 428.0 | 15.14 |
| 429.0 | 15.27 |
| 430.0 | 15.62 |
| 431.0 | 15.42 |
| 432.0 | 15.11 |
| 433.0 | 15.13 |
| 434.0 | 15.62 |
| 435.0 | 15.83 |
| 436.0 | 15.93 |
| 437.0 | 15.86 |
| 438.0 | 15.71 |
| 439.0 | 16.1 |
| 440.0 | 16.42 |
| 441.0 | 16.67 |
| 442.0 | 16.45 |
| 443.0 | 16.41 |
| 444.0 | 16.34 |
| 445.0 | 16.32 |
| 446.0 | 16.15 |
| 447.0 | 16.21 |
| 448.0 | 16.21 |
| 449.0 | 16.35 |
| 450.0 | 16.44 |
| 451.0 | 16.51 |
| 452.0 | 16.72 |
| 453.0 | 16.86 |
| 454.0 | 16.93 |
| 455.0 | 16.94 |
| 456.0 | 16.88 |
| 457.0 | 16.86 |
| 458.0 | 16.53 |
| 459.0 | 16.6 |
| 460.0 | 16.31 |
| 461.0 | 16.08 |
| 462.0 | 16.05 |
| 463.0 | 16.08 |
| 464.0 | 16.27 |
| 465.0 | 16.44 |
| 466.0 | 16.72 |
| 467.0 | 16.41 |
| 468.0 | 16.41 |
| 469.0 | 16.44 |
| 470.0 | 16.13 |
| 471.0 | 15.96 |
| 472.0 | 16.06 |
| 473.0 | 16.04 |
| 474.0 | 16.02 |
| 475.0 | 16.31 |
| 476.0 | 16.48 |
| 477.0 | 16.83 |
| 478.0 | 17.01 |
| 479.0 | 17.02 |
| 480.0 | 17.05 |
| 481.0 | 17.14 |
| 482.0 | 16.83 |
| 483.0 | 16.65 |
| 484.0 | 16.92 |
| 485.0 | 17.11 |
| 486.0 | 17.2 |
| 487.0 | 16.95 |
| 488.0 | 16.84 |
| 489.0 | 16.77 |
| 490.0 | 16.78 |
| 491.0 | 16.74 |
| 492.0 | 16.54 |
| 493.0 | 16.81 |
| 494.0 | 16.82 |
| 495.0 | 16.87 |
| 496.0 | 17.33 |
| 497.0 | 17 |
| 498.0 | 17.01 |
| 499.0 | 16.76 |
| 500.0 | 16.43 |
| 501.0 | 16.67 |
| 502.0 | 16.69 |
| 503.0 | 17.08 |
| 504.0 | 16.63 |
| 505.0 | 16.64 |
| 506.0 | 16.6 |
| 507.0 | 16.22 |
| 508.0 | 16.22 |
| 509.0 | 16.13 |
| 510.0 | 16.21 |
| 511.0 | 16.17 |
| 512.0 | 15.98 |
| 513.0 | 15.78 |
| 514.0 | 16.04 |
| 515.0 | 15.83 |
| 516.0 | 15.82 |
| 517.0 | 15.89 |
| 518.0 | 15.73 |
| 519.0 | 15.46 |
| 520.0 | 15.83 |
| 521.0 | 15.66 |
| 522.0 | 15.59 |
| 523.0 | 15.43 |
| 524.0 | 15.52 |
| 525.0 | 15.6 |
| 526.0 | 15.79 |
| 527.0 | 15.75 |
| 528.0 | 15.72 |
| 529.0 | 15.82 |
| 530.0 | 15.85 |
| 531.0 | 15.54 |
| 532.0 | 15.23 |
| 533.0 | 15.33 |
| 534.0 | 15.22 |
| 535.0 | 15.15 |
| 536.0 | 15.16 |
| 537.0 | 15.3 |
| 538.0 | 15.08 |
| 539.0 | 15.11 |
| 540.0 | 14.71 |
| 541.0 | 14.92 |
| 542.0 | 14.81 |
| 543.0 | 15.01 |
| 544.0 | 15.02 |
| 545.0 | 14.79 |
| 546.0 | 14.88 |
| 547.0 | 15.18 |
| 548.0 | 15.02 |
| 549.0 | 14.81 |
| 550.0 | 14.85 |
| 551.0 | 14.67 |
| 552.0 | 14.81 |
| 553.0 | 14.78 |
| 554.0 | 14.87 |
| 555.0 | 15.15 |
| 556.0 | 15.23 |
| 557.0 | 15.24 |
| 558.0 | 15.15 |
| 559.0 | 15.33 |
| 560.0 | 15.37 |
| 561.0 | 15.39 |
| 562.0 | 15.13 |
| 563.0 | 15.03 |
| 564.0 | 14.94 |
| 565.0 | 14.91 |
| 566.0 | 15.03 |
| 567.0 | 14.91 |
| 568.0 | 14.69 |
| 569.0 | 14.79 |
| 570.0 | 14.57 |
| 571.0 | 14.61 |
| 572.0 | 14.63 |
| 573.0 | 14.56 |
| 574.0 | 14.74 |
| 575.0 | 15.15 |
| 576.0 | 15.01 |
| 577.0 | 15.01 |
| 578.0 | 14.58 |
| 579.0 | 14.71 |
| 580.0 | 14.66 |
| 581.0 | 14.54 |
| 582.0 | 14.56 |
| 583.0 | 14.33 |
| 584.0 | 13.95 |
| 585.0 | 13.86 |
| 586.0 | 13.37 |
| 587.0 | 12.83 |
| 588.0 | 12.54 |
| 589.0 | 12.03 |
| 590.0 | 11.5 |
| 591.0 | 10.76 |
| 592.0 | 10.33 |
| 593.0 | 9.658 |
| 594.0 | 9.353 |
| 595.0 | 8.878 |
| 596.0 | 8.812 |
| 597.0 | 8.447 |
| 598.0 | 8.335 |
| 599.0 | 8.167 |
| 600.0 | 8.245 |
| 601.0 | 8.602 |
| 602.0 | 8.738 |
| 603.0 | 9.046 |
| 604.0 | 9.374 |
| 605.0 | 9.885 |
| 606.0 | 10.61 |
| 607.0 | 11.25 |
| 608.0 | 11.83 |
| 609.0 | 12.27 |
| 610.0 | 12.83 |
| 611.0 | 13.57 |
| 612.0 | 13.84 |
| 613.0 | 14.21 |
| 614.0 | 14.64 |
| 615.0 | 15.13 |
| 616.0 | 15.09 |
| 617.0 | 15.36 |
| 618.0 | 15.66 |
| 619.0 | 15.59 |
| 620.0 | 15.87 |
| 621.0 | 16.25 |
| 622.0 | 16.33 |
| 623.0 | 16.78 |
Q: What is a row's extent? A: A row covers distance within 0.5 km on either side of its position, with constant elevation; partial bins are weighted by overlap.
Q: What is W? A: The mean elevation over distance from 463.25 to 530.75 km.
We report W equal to 16.4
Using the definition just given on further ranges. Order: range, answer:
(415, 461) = 16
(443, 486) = 16.5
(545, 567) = 15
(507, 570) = 15.3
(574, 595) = 13.1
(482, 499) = 16.9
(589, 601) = 9.4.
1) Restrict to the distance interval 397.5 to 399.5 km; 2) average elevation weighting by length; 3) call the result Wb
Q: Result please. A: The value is 14.8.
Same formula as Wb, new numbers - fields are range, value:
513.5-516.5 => 15.9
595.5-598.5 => 8.53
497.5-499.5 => 16.9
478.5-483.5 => 16.9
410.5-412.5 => 15.7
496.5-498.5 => 17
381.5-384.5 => 13.3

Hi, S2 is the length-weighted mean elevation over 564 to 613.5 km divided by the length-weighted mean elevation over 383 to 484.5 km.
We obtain 0.79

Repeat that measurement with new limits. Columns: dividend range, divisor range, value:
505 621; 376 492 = 0.91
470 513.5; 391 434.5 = 1.09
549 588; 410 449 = 0.94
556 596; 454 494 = 0.83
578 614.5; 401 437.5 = 0.75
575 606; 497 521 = 0.71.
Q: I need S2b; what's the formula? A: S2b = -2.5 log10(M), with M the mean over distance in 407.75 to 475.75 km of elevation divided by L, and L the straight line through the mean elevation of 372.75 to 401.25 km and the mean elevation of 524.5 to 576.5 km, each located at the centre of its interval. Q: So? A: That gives -0.14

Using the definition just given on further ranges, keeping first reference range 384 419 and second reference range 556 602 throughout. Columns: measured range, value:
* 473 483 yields -0.18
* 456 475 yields -0.15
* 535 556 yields -0.12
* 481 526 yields -0.18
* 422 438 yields -0.06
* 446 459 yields -0.16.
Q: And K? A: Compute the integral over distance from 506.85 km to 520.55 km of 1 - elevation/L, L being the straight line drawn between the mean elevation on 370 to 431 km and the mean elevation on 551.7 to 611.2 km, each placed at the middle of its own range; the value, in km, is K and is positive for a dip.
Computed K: -2.55 km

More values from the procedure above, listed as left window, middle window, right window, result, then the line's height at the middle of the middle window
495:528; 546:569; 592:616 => -2.6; 13.5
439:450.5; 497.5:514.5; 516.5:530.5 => -0.6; 15.8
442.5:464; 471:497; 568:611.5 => -2.1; 15.5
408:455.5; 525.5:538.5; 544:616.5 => -1.3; 14.1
